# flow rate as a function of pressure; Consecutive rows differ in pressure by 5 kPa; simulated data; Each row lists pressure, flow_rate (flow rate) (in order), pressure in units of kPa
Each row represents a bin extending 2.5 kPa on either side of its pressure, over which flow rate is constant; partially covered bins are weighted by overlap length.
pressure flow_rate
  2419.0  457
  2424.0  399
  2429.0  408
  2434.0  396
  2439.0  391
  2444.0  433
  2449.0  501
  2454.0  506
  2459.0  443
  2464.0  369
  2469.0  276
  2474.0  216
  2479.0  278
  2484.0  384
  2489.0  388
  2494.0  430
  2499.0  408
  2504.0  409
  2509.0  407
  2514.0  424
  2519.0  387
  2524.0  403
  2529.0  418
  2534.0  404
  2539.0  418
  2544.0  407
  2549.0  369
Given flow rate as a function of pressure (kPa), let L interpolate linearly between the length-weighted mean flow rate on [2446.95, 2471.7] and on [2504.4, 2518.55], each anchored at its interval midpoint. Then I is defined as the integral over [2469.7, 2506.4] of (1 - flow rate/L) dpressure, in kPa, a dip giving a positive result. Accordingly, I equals 5.1 kPa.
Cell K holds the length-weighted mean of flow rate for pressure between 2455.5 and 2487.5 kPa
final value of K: 335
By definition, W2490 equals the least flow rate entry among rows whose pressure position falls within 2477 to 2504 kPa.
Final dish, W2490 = 278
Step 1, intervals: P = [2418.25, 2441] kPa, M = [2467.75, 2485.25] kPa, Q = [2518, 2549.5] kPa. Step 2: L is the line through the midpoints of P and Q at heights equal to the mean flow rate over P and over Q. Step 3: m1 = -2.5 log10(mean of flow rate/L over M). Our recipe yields 0.39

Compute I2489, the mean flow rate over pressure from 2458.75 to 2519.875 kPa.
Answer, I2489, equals 368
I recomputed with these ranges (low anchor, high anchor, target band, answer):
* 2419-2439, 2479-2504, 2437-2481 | 2.1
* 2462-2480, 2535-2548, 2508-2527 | -2.2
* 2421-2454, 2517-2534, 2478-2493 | 1.8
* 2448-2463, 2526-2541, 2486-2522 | 2.3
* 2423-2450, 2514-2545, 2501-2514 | 0.0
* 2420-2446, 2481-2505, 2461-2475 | 3.6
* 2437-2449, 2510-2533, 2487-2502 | 0.2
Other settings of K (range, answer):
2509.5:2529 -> 407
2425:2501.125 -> 389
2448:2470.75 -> 418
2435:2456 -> 452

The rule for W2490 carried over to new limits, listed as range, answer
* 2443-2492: 216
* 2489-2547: 387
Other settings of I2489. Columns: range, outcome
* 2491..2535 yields 410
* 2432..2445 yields 404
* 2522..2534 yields 409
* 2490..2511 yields 412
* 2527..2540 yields 413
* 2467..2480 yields 253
